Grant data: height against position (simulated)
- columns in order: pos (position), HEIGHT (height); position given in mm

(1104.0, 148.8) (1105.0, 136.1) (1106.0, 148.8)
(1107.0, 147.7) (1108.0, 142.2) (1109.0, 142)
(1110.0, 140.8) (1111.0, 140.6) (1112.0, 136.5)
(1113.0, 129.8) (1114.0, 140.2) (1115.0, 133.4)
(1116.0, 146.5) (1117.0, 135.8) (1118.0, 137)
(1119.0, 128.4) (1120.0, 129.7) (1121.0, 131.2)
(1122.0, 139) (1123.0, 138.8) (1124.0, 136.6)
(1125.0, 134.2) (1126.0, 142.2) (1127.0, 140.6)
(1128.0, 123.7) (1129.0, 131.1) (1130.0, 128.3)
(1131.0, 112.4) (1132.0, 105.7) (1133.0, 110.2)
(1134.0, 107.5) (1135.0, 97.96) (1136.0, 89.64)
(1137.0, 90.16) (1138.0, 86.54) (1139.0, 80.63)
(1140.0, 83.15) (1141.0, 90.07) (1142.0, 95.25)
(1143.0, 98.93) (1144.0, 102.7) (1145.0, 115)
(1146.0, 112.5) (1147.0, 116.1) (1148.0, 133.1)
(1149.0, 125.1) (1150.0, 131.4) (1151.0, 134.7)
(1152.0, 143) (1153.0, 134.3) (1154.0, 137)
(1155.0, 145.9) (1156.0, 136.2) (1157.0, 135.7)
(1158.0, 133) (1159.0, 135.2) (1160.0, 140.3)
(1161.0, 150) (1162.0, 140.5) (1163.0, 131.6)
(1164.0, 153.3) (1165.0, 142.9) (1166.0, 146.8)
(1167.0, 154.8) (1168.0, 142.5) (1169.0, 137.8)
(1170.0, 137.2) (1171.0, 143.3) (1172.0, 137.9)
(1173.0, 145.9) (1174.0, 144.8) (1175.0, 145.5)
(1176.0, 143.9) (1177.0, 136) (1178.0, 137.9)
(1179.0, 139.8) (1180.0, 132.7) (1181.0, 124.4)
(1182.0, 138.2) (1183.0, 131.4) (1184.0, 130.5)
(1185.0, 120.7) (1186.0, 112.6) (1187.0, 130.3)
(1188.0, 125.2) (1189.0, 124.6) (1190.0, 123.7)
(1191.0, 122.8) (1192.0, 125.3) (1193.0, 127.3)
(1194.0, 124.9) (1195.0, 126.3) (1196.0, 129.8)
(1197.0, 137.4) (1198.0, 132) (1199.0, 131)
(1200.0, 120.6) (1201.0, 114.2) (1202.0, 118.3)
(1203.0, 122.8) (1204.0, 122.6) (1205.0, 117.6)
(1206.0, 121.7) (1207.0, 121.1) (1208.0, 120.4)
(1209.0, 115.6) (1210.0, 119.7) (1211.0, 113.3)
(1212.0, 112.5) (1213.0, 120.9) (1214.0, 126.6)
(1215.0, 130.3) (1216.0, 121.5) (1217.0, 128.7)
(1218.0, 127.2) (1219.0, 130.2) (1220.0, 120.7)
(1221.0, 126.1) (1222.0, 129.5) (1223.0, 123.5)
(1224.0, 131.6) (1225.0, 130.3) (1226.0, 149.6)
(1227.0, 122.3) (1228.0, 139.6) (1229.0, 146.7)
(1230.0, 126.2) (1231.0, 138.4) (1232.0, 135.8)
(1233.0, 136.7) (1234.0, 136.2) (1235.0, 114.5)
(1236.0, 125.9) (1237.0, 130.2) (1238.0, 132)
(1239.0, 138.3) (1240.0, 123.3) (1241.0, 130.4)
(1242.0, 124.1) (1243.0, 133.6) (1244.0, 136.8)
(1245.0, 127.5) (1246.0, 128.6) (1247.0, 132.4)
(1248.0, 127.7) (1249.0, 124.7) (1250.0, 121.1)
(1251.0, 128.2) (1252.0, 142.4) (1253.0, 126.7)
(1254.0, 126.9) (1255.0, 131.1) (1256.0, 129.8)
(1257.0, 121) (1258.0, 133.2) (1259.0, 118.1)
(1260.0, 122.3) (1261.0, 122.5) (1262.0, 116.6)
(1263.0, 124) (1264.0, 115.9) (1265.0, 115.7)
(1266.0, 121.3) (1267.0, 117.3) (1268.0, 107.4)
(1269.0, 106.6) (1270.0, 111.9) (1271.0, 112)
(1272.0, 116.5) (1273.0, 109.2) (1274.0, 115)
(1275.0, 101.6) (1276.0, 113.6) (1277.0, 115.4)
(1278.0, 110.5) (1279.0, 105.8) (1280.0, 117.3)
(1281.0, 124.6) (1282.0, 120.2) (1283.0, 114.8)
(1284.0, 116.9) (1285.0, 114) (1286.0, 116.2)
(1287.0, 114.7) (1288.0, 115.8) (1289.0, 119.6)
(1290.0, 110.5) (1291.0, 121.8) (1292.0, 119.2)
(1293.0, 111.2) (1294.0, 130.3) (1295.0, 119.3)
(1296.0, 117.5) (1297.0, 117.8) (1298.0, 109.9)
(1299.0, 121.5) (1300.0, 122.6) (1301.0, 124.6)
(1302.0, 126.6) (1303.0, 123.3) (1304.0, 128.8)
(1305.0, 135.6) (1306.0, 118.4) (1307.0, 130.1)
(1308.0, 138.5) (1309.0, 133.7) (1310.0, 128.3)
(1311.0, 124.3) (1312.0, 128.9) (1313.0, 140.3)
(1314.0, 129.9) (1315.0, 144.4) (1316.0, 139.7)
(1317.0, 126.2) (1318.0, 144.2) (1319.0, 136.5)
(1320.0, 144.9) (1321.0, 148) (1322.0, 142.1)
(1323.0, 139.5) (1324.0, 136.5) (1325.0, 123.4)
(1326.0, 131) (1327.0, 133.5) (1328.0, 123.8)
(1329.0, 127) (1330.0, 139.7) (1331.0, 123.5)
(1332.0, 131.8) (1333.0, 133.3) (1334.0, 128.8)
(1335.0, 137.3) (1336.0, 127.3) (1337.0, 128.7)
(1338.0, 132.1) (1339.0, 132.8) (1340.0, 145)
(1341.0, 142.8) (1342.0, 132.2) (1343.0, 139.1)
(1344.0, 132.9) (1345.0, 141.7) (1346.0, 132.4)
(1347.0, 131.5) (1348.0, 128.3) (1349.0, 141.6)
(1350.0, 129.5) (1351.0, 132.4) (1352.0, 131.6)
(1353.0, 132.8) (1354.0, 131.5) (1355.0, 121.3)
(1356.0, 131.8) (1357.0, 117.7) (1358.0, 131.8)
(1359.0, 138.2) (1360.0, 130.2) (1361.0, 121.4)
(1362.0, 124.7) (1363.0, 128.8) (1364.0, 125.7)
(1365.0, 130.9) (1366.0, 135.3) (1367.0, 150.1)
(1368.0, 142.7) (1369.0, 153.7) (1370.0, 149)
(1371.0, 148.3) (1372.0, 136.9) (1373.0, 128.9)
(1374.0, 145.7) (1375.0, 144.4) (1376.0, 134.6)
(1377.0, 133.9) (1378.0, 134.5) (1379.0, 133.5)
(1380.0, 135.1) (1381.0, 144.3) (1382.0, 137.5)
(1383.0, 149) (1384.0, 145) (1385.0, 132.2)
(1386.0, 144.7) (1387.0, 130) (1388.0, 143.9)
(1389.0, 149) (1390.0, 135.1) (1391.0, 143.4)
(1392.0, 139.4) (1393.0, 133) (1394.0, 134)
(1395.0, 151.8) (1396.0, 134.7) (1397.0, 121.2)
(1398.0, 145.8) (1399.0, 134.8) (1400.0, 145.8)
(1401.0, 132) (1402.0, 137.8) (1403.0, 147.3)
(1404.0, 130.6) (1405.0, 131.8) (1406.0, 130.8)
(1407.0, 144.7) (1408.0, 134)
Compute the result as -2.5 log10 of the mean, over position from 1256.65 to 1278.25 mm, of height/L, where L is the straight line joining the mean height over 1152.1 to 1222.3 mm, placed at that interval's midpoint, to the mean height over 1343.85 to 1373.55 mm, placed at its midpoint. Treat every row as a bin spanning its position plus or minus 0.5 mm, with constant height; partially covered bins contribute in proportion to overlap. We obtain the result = 0.14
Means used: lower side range 131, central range 116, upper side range 134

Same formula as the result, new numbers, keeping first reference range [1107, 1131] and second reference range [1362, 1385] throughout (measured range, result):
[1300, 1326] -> 0.04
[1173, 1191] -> 0.04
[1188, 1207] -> 0.10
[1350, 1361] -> 0.07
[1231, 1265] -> 0.08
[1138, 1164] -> 0.11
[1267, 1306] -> 0.18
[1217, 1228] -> 0.06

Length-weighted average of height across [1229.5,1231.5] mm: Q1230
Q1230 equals 132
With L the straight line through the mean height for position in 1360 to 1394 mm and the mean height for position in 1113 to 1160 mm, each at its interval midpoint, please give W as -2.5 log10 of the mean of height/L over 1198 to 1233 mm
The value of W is 0.013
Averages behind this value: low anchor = 122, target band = 126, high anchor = 138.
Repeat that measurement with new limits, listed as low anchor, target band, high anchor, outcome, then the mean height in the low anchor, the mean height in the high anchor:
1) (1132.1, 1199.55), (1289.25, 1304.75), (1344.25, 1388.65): 0.10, 127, 136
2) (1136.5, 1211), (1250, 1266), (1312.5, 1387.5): 0.05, 127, 135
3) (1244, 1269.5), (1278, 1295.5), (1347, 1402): 0.09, 124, 136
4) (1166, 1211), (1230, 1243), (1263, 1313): -0.05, 130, 119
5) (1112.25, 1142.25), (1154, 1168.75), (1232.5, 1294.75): -0.18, 120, 121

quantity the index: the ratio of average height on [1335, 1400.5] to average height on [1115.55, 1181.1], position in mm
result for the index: 1.06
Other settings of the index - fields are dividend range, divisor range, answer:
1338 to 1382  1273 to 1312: 1.13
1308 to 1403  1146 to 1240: 1.03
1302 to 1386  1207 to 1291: 1.09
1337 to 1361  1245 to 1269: 1.07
